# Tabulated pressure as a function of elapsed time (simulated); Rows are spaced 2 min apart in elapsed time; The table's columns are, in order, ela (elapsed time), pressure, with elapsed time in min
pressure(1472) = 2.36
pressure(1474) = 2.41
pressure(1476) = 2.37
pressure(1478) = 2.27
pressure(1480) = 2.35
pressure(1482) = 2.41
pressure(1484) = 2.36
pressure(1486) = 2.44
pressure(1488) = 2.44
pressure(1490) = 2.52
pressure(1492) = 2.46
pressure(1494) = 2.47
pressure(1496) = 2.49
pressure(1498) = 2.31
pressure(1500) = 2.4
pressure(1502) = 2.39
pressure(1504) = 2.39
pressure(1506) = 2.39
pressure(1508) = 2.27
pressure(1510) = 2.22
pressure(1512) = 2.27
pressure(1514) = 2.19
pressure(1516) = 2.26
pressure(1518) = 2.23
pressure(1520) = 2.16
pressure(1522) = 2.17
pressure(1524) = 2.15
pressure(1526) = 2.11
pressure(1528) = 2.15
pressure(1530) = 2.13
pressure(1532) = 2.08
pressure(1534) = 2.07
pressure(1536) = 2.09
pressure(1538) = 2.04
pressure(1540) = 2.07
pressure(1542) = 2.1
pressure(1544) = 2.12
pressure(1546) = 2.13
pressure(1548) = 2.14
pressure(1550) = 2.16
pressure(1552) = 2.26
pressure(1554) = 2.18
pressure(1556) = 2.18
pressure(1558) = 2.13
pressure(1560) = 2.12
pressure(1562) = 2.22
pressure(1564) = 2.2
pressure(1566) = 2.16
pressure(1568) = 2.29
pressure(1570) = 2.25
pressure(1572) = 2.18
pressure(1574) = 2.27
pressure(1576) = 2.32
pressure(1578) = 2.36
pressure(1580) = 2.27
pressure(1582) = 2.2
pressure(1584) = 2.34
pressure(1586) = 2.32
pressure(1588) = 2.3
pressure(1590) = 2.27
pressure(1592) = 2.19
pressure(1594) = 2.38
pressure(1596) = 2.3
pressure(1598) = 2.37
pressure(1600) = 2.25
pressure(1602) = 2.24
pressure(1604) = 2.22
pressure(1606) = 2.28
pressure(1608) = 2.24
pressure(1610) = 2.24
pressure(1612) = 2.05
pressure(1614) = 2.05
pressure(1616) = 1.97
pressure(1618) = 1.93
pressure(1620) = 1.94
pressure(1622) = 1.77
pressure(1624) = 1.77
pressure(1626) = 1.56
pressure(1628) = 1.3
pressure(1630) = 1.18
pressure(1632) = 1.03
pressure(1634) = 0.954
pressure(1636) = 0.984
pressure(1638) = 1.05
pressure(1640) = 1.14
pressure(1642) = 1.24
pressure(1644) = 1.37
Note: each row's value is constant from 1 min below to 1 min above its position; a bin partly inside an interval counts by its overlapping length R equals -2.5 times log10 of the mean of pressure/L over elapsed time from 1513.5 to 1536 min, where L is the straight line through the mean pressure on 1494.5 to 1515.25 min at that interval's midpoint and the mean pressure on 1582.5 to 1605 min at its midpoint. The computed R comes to 0.08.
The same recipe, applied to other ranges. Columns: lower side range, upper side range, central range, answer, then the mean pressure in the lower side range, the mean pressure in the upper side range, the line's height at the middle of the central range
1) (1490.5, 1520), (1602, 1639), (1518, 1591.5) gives -0.07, 2.34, 1.71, 2.07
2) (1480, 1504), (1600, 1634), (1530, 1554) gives 0.04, 2.42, 1.85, 2.19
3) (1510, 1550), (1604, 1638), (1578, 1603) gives -0.23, 2.14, 1.7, 1.85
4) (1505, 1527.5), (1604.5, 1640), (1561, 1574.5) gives -0.14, 2.22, 1.66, 1.95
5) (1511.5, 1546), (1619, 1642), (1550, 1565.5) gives -0.15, 2.14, 1.33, 1.91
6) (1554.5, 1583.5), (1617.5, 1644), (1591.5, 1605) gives -0.25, 2.23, 1.36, 1.82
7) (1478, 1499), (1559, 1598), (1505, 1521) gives 0.06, 2.42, 2.26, 2.38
